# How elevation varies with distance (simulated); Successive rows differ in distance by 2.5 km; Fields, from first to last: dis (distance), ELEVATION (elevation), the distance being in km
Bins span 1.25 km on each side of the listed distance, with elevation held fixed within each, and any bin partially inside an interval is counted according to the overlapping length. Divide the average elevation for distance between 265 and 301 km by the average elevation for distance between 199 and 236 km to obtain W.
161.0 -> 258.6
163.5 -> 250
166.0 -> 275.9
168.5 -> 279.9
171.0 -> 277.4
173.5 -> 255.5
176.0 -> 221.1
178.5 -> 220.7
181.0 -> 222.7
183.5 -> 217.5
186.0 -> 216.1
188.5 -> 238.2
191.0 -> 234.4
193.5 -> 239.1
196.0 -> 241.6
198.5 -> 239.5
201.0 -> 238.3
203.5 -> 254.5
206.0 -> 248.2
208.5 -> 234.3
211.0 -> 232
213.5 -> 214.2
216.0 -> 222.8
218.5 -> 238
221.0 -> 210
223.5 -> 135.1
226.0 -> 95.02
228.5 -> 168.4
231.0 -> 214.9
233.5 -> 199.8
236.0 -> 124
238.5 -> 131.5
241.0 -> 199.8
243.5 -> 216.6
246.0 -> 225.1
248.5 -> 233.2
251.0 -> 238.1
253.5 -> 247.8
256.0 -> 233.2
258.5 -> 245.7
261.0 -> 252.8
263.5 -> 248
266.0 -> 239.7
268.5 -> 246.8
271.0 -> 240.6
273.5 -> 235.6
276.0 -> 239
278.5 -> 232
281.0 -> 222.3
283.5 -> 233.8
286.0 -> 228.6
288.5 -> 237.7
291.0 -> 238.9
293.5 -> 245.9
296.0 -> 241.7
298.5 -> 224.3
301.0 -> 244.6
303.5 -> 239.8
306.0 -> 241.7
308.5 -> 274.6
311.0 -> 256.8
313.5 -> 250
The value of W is 1.2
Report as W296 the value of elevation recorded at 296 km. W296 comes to 241.7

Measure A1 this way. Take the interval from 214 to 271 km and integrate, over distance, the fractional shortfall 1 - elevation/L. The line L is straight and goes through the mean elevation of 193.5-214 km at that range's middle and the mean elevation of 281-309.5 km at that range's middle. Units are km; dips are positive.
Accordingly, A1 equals 7.4 km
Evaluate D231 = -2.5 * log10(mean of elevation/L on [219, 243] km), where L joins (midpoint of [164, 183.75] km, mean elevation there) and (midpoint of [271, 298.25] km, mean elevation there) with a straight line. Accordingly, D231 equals 0.39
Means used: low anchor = 248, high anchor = 235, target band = 168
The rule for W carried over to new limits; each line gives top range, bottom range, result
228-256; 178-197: 0.88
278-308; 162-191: 0.98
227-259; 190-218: 0.86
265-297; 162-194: 0.98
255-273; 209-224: 1.14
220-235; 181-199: 0.73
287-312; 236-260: 1.14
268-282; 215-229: 1.32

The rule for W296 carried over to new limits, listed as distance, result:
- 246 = 225.1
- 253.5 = 247.8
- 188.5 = 238.2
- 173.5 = 255.5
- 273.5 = 235.6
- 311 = 256.8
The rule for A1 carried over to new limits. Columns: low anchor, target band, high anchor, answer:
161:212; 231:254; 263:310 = 3.8 km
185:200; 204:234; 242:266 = 4.3 km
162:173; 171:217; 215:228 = -2.3 km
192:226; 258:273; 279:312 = -0.7 km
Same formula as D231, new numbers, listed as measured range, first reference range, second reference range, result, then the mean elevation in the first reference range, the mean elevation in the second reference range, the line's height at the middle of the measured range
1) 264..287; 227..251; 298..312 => -0.06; 192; 248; 223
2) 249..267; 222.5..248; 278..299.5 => -0.22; 173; 234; 199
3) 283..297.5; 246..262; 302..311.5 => 0.05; 240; 253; 249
